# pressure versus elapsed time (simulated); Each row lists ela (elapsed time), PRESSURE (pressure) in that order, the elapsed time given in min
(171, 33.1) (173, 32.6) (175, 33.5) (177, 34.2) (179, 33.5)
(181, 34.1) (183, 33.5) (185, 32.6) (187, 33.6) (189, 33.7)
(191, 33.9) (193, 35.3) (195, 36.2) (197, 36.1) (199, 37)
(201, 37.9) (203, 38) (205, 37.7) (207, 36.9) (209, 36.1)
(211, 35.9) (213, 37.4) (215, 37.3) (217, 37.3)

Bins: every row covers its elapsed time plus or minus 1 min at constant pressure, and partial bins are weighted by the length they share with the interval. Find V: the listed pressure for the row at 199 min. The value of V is 37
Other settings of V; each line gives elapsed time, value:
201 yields 37.9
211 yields 35.9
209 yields 36.1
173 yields 32.6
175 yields 33.5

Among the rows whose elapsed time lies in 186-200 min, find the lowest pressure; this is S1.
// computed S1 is 33.6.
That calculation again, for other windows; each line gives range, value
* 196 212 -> 35.9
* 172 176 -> 32.6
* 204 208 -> 36.9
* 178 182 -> 33.5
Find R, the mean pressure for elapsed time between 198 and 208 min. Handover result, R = 37.5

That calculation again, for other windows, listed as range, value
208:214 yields 36.5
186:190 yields 33.7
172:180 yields 33.5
